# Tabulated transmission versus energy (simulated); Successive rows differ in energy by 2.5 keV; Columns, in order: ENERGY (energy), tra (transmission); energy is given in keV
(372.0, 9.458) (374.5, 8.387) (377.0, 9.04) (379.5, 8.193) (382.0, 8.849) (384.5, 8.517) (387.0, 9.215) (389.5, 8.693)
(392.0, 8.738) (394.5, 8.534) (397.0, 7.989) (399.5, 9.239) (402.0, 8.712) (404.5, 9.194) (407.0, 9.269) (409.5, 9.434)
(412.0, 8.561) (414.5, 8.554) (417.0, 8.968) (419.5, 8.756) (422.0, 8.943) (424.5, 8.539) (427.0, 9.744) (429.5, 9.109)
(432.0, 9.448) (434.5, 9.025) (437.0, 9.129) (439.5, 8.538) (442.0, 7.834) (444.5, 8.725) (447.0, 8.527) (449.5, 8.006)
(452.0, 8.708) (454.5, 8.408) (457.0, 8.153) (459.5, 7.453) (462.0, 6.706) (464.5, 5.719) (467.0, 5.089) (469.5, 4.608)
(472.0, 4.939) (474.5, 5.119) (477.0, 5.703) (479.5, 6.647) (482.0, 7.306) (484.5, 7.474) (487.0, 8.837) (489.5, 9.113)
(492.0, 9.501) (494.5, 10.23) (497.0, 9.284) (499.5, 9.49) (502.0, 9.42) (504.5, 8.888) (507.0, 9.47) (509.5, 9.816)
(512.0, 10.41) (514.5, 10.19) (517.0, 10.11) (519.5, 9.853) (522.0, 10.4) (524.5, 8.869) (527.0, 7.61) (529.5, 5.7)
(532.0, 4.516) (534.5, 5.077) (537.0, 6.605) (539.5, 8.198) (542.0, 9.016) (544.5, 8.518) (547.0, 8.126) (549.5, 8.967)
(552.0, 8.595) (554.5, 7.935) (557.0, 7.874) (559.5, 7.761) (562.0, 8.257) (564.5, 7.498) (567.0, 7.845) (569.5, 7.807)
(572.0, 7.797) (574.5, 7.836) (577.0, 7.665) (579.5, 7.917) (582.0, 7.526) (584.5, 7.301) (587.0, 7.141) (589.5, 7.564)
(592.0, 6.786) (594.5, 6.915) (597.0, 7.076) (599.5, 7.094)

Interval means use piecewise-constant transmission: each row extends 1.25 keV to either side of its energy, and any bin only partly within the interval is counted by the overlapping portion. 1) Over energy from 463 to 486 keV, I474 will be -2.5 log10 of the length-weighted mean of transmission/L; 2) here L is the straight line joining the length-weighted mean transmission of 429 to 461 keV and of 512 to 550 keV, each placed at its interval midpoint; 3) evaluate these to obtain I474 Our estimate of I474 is 0.39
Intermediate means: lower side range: 8.52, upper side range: 8.18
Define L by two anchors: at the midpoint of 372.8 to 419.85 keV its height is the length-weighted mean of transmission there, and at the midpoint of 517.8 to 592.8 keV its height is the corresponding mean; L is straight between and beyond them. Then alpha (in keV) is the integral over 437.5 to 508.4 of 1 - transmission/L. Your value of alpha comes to 4.2 keV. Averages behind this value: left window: 8.79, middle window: 7.8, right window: 7.77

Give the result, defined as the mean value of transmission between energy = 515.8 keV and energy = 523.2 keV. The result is 10.1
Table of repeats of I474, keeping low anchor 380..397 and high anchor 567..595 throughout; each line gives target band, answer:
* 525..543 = 0.16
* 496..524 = -0.22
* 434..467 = 0.05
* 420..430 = -0.07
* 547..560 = -0.08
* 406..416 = -0.05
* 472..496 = 0.06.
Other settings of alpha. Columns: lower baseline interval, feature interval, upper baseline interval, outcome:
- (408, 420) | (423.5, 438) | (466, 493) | -1.5 keV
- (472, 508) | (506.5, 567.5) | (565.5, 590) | -2.9 keV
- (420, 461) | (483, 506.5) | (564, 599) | -2.7 keV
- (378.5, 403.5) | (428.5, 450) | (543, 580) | -0.6 keV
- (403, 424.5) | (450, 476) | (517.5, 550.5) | 6.0 keV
